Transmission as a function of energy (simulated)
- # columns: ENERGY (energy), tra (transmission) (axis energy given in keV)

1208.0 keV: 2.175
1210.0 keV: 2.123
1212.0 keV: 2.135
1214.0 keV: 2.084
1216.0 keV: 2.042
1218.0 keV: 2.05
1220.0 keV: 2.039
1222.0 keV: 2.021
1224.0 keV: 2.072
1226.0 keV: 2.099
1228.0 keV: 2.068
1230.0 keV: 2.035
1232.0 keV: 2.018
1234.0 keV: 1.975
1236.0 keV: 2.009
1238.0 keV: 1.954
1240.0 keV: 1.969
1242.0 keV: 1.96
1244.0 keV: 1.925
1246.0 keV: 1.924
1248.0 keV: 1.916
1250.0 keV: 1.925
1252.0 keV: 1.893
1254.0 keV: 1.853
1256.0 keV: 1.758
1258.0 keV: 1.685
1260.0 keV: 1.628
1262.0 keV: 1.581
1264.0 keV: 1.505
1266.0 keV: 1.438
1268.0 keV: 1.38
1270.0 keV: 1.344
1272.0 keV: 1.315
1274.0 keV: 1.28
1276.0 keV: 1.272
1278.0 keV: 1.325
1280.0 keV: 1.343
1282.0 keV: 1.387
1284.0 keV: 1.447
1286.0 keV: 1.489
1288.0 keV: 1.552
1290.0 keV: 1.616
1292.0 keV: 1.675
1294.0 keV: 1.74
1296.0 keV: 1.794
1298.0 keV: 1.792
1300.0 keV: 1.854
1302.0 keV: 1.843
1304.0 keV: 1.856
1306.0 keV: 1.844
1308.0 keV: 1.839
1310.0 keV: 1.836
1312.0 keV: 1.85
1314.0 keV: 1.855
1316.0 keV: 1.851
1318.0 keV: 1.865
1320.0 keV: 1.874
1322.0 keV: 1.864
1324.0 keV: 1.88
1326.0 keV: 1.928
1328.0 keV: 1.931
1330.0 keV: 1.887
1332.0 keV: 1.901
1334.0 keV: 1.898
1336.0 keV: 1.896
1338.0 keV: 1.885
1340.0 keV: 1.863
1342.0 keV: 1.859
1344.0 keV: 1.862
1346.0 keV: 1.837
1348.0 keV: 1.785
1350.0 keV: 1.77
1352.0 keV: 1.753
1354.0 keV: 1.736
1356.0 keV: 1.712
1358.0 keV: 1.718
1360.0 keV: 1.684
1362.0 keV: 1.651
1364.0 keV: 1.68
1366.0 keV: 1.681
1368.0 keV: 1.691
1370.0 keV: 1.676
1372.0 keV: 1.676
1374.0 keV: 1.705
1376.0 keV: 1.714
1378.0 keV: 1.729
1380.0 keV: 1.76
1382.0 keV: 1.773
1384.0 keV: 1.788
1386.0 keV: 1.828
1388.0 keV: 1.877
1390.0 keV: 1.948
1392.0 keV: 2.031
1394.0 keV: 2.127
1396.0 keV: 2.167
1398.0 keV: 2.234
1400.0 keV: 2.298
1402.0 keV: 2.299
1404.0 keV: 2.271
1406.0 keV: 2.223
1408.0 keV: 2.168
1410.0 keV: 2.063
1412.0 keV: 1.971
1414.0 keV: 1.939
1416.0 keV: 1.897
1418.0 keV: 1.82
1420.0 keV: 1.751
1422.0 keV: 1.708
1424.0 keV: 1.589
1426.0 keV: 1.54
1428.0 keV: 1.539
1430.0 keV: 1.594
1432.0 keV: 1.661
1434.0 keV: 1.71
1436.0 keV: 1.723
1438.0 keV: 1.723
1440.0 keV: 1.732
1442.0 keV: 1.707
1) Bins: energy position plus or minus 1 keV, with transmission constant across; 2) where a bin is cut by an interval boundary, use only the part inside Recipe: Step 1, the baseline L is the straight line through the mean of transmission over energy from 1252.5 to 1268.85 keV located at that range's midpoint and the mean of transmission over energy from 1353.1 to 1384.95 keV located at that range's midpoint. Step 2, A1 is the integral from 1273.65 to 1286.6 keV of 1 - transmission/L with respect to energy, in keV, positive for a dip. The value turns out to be 2.13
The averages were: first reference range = 1.61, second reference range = 1.71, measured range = 1.36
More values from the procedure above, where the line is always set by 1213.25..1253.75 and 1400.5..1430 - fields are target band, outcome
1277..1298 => 4.48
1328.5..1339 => 0.28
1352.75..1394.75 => 3.48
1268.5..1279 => 3.54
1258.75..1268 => 2.13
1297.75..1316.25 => 1.10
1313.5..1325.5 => 0.53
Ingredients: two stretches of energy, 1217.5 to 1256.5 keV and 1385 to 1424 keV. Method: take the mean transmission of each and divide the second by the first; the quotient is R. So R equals 1.0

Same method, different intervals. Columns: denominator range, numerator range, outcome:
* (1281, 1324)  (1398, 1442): 1.07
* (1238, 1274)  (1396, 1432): 1.14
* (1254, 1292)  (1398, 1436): 1.28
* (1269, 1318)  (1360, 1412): 1.18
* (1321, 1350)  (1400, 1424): 1.07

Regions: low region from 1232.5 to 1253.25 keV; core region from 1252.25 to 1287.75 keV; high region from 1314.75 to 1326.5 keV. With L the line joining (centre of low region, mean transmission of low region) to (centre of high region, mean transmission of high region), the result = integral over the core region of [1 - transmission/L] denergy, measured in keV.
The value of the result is 8.1 keV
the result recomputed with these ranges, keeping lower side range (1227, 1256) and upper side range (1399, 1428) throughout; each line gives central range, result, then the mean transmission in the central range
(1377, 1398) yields 0.36 keV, 1.92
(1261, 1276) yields 4.26 keV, 1.4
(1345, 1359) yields 1.39 keV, 1.76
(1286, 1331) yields 3.23 keV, 1.81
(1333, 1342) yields 0.32 keV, 1.88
